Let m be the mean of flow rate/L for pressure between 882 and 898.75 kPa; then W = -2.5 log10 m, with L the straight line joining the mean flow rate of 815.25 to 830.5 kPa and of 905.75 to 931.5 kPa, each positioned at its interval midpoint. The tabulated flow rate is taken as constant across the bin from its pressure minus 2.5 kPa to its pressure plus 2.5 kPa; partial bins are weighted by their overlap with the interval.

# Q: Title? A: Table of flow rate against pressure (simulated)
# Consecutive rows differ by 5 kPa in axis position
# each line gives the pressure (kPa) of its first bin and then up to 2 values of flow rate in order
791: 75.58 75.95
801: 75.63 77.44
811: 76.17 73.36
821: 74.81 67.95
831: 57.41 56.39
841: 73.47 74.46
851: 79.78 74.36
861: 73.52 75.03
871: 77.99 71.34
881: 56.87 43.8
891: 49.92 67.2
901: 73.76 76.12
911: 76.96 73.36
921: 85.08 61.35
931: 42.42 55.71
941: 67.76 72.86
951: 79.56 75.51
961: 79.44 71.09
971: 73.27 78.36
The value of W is 0.28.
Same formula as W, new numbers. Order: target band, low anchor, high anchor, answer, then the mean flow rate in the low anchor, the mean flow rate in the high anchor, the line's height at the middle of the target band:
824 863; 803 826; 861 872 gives 0.08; 74.6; 75.6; 75.2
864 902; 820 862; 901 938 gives 0.08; 70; 67.9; 68.8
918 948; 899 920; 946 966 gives 0.19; 75.8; 76.6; 76.2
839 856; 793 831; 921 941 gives -0.10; 73.4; 59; 69.1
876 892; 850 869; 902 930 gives 0.36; 75.4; 72.8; 74.3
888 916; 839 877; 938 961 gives 0.09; 75.2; 74.1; 74.7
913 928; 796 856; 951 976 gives 0.01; 71.8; 75.7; 74.5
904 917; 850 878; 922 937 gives -0.22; 75.2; 56.1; 61.6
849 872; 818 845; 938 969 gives -0.11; 66.6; 74.1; 68.4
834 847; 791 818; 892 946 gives 0.08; 75.7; 67.7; 73.2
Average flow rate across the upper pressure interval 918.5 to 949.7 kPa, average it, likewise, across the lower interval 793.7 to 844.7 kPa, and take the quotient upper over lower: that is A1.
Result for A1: 0.91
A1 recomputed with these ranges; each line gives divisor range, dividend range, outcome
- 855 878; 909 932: 0.93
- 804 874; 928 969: 0.94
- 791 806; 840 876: 0.99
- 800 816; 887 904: 0.82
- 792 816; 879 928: 0.88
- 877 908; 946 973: 1.23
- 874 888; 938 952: 1.26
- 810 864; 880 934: 0.91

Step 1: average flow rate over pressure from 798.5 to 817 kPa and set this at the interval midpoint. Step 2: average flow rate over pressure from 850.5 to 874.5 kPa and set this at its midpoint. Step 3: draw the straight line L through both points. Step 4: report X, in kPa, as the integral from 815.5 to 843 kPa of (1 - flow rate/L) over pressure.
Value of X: 3.3 kPa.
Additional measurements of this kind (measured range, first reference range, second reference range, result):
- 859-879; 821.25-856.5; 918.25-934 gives -2.10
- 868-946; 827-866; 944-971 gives 7.95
